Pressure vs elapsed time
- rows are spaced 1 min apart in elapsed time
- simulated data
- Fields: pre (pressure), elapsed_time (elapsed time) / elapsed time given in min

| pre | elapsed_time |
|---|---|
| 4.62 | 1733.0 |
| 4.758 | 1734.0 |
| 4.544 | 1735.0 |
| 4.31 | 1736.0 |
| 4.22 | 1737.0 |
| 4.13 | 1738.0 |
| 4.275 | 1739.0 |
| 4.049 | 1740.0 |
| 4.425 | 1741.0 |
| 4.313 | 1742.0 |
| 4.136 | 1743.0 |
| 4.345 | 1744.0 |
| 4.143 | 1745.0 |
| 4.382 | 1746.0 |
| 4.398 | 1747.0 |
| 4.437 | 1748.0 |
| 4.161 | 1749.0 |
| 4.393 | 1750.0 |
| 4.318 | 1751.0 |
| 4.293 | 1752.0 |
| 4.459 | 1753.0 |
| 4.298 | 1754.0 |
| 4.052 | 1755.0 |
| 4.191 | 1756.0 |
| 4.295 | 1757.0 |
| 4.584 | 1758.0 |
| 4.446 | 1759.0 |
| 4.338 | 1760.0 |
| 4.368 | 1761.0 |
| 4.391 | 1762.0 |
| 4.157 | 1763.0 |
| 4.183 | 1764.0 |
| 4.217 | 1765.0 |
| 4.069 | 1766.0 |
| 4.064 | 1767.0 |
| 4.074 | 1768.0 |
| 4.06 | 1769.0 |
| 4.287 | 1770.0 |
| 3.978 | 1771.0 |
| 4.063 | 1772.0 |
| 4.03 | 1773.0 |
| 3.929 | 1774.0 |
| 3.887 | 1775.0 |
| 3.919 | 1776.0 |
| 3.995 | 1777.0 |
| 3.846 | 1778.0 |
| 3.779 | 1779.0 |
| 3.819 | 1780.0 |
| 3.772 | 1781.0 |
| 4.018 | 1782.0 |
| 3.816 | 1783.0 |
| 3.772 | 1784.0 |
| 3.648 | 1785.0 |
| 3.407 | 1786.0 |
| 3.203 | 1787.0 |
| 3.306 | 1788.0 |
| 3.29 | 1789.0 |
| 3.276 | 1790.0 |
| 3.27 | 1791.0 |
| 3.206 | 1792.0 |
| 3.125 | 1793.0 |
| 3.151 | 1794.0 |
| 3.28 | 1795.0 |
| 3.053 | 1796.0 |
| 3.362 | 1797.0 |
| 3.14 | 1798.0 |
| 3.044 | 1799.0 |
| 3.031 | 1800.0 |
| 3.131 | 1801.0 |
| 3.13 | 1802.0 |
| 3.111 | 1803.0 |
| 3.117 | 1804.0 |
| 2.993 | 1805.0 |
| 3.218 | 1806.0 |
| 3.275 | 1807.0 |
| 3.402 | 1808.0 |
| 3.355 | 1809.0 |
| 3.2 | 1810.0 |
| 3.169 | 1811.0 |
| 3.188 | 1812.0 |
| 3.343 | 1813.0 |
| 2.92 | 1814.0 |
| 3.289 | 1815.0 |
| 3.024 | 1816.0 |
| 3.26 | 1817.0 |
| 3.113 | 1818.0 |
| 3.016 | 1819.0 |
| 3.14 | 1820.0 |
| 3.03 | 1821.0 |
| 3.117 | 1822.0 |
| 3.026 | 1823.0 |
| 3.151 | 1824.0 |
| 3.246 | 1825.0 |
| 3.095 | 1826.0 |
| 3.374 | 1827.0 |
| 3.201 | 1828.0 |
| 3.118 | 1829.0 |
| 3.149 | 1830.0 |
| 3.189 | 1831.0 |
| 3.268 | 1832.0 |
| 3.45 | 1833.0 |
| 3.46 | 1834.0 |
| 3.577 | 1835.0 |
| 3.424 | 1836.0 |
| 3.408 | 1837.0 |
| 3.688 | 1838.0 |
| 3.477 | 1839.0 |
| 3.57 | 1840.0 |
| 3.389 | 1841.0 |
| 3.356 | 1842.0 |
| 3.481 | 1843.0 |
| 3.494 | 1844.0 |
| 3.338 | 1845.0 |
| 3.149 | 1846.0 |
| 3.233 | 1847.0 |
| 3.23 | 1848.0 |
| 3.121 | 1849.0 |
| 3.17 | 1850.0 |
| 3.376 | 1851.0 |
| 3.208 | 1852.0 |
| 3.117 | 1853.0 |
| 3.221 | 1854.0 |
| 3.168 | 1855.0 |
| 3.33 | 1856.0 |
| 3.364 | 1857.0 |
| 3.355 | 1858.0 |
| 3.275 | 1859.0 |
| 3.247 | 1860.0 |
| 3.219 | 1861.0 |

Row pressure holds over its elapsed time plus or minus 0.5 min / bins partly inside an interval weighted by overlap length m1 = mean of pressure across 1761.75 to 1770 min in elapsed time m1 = 4.15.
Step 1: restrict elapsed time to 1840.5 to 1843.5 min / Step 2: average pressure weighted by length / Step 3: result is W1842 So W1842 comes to 3.41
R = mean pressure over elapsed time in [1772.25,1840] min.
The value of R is 3.35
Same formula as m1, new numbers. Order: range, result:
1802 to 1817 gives 3.19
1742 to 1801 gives 3.89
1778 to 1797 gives 3.46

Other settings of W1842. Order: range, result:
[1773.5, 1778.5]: 3.92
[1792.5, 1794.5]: 3.14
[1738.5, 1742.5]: 4.27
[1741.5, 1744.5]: 4.26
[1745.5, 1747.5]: 4.39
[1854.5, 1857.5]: 3.29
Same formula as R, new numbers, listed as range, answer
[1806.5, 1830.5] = 3.18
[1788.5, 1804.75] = 3.17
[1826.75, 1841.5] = 3.38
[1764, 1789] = 3.87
